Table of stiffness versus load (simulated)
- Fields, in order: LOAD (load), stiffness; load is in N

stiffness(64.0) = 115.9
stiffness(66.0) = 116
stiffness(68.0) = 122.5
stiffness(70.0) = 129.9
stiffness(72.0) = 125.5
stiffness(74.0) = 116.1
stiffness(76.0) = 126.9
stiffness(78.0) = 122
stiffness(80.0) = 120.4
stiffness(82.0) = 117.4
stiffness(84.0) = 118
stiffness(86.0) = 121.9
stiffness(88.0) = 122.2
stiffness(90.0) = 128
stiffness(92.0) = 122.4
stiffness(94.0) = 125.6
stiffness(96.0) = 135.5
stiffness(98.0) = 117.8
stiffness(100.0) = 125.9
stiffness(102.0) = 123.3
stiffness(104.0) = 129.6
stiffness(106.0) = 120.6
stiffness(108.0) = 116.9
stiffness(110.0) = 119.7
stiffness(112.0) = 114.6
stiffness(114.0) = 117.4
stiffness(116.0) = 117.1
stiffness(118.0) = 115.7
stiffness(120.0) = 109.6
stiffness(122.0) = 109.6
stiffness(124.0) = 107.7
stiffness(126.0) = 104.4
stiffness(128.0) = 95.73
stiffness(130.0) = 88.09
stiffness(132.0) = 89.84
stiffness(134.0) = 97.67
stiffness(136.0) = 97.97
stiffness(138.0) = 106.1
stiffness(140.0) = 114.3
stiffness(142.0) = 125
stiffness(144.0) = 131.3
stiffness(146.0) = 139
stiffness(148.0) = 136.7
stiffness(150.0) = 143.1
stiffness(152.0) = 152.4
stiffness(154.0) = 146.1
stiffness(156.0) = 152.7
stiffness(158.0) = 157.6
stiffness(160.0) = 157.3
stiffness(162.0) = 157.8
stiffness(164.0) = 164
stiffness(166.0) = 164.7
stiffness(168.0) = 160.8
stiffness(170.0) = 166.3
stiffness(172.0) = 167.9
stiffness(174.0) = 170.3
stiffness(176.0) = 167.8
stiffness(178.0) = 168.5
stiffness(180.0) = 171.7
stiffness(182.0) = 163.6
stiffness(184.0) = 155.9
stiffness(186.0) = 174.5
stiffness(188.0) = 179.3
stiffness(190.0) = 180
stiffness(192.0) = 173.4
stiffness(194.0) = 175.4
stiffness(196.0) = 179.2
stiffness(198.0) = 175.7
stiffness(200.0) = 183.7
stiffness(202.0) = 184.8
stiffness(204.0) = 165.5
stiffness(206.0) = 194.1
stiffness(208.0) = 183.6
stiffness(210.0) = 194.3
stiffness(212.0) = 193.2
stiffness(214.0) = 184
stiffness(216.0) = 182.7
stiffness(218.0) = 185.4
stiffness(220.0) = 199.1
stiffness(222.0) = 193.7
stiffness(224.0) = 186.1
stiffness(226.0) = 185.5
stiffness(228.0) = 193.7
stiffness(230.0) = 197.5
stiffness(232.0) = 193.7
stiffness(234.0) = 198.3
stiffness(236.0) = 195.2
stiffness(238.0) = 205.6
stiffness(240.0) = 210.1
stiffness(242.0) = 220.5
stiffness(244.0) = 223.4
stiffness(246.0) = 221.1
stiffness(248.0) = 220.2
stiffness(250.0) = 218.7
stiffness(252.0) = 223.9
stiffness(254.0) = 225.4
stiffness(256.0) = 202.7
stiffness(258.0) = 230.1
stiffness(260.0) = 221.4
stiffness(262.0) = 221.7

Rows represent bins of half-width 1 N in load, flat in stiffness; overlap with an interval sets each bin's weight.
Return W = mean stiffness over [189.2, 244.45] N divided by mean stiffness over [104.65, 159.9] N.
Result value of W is 1.6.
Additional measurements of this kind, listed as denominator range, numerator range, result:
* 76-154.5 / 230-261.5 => 1.79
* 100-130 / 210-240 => 1.69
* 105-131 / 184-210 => 1.62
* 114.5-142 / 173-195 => 1.63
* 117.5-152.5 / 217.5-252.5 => 1.79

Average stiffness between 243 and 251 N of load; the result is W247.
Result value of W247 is 221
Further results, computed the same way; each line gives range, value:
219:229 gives 192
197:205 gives 177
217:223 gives 193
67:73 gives 126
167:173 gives 165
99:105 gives 126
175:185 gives 165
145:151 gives 140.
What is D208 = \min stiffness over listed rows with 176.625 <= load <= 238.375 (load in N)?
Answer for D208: 155.9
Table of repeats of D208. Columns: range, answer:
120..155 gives 88.09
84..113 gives 114.6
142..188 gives 125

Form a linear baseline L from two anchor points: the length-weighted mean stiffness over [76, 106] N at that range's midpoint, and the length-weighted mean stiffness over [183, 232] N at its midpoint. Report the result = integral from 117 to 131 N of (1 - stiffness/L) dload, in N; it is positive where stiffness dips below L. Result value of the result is 3.59 N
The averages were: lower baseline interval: 124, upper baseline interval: 184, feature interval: 104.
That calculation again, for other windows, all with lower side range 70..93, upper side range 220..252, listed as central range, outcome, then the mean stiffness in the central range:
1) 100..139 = 8.73 N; 110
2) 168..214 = 1.27 N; 176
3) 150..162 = 0.69 N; 153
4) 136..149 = 2.66 N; 123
